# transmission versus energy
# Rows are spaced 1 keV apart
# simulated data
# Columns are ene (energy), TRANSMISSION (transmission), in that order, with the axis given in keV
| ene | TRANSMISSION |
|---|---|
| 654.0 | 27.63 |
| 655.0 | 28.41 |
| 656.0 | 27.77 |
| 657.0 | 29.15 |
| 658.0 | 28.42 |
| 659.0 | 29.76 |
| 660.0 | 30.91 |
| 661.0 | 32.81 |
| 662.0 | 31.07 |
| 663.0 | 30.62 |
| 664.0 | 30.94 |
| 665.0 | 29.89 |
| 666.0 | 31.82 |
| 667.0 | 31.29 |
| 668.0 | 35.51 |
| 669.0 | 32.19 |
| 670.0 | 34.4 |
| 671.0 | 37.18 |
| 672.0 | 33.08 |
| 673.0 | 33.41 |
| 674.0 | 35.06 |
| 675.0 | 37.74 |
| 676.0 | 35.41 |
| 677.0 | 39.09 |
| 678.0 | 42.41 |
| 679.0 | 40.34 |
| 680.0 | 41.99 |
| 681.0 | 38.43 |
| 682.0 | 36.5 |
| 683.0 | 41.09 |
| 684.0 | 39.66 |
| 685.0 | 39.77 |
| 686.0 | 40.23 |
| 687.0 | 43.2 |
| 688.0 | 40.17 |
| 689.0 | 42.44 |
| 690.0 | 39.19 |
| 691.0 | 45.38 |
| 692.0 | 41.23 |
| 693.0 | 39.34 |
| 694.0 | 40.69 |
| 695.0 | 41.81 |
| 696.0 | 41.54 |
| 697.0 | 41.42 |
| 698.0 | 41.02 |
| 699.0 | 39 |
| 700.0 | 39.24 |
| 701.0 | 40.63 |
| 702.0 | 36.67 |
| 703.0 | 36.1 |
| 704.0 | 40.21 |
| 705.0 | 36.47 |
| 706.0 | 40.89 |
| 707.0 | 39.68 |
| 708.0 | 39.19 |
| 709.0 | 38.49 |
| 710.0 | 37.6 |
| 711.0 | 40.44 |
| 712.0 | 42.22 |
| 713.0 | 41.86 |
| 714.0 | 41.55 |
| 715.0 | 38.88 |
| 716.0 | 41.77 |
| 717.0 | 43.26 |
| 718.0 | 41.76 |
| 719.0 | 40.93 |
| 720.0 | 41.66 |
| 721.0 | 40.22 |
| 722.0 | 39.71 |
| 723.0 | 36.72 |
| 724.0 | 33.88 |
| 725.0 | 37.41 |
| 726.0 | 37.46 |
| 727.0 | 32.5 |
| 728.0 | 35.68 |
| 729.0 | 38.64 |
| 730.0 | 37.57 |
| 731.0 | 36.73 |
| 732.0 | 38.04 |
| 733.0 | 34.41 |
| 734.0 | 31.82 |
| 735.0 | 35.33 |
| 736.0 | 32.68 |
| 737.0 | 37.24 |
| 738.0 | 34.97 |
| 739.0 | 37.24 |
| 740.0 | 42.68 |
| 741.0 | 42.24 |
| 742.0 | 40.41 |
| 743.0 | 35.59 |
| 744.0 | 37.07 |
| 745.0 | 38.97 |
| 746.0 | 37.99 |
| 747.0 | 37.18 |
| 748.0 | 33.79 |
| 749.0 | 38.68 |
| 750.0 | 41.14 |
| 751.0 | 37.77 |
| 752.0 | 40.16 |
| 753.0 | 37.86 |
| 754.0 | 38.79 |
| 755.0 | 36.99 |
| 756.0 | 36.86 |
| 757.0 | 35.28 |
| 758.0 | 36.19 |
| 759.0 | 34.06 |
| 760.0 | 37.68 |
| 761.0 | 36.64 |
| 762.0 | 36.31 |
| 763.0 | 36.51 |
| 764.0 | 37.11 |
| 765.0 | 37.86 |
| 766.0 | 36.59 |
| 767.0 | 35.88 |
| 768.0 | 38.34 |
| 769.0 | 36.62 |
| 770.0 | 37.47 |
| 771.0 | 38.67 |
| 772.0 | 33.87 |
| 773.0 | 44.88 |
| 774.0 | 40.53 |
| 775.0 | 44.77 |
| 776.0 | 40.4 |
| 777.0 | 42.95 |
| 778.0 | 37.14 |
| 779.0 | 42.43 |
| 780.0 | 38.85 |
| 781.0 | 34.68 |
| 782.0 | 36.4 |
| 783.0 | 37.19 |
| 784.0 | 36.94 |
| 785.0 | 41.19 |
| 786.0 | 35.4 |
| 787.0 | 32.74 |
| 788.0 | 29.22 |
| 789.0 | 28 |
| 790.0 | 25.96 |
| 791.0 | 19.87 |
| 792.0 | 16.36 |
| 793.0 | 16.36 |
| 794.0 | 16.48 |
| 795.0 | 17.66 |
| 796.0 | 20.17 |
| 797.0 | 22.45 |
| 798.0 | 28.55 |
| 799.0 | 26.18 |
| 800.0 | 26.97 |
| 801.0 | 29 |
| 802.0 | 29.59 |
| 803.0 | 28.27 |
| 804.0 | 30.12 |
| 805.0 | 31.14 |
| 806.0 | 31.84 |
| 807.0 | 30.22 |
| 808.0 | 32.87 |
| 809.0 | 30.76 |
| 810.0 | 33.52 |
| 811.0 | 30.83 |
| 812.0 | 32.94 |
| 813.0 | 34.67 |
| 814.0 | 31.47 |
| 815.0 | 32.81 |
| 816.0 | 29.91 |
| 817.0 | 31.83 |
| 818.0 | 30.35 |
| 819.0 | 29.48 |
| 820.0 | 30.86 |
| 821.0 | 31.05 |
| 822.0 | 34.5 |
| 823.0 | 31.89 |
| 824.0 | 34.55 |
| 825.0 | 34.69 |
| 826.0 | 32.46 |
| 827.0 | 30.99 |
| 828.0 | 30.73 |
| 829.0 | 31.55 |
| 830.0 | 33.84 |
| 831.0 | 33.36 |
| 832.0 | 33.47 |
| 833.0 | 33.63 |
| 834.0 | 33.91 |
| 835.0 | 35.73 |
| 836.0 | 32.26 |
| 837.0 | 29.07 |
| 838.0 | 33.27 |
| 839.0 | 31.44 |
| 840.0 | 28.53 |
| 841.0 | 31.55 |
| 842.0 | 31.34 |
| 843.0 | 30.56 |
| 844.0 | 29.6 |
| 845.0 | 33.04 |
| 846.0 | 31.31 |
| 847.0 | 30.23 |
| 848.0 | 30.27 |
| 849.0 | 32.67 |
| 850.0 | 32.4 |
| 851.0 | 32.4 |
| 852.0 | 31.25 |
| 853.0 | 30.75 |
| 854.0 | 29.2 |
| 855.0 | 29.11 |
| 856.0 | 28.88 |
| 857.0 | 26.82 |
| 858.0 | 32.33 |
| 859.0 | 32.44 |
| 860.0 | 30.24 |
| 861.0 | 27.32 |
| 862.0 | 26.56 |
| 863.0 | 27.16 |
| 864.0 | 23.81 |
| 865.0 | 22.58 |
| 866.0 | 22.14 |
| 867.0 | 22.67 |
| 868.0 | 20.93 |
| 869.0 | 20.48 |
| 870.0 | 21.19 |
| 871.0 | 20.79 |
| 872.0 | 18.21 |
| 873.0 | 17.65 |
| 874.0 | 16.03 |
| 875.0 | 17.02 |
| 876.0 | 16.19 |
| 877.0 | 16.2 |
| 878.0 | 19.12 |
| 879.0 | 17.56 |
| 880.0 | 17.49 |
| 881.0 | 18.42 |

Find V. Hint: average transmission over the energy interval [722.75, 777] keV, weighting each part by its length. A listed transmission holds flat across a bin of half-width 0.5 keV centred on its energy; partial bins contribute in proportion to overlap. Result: 37.4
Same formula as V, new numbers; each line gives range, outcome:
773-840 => 31.6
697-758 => 38.3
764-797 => 33.4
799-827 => 31.3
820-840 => 32.6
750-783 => 38.1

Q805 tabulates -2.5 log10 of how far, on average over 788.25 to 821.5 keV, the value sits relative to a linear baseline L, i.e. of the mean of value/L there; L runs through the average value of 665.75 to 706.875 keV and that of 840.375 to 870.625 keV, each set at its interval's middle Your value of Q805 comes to 0.13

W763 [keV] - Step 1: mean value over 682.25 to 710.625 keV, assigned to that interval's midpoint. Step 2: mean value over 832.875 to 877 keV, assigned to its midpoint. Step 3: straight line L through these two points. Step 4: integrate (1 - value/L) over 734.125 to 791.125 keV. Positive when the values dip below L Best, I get -3.7 keV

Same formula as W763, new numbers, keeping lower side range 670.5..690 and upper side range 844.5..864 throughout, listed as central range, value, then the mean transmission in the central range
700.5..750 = -2.3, 38.3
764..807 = 1.7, 32.3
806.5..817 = 0.1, 32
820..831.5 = -0.4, 32.6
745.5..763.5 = -1.1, 37.2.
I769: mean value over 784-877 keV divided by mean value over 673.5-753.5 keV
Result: 0.7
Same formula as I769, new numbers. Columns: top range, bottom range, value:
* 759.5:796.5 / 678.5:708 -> 0.85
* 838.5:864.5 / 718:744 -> 0.80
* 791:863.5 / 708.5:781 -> 0.78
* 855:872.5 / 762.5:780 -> 0.64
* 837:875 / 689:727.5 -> 0.69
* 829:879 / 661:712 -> 0.72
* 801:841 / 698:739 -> 0.83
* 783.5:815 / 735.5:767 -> 0.76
